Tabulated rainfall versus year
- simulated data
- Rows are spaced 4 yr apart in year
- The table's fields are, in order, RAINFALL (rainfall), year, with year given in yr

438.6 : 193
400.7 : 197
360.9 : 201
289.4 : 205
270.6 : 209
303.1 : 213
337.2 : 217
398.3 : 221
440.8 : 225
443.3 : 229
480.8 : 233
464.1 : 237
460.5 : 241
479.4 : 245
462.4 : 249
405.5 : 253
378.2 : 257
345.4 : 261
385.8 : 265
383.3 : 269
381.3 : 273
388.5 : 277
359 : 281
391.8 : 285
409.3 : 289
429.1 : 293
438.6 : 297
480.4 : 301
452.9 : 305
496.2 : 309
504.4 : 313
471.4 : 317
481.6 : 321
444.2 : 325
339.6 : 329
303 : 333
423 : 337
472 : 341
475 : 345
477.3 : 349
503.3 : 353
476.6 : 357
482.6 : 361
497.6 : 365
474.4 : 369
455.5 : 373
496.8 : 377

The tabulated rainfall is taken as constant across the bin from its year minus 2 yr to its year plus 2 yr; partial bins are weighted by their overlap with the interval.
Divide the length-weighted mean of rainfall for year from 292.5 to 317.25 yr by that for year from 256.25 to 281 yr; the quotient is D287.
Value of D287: 1.25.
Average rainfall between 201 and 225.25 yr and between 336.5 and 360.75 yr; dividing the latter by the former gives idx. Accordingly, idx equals 1.42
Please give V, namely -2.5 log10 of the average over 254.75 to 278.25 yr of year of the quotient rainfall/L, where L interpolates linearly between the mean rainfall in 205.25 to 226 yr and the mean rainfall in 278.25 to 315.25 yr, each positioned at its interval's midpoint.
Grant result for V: 0.07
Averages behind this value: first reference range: 341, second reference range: 439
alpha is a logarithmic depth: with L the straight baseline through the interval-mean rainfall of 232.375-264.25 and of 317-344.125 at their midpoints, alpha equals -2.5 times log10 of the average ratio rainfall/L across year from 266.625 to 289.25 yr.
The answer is 0.11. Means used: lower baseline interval 431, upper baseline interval 418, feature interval 384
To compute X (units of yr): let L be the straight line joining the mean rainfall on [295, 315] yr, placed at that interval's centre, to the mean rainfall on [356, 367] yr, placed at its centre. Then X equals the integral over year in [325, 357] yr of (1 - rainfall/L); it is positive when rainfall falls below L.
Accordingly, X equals 3.4 yr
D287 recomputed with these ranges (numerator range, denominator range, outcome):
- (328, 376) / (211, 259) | 1.07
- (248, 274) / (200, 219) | 1.26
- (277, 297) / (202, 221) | 1.28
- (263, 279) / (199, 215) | 1.26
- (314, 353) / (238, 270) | 1.05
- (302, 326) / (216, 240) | 1.10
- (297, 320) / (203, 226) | 1.42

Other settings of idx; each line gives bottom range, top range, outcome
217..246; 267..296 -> 0.89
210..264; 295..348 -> 1.08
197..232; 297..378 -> 1.27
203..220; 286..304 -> 1.43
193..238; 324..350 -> 1.09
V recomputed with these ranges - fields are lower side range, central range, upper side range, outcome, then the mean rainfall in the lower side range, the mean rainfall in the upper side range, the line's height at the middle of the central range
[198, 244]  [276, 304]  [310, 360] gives 0.02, 389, 449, 425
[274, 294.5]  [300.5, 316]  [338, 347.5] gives -0.14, 394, 468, 425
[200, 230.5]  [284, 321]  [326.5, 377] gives -0.10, 354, 450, 415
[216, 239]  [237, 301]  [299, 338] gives 0.06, 431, 440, 435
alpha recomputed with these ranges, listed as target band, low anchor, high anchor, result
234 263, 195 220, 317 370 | -0.18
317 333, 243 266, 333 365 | 0.09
